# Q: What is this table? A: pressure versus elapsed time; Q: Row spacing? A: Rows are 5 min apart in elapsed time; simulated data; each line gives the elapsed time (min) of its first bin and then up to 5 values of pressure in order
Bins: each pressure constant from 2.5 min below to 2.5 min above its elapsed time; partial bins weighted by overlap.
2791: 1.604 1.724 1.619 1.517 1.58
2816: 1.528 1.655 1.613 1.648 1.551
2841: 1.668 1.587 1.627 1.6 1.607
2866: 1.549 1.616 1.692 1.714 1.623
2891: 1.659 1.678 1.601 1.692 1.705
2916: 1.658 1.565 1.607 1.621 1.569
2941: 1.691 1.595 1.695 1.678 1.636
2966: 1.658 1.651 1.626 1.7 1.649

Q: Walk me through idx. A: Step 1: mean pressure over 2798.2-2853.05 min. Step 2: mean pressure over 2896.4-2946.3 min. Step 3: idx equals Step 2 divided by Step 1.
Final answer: 1.02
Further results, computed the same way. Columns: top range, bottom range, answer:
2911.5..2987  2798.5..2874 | 1.03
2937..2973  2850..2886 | 1.02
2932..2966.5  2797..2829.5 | 1.03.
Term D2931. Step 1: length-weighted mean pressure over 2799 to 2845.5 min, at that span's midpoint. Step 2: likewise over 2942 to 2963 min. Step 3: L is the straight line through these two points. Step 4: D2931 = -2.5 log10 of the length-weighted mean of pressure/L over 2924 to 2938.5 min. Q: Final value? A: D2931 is 0.03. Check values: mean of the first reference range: 1.6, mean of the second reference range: 1.65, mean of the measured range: 1.6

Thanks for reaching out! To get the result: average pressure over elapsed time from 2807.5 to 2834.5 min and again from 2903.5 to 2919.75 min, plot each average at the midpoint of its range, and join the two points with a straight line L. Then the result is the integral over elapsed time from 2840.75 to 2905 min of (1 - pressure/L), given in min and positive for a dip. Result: 0.4 min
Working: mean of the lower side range 1.6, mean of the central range 1.63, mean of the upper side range 1.68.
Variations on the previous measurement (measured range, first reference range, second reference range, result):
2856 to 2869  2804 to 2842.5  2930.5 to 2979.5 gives 0.2 min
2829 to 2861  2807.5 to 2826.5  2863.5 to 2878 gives -0.2 min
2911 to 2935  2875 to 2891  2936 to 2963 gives 0.6 min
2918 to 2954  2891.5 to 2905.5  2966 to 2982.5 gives 0.7 min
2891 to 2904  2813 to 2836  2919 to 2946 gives -0.3 min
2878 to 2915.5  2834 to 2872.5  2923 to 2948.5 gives -1.4 min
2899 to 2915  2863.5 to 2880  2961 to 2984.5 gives -0.3 min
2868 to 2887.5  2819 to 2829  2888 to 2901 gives -0.1 min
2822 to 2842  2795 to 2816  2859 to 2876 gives -0.3 min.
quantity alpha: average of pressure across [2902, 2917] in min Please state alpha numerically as 1.68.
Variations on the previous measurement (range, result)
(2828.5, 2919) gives 1.64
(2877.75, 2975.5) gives 1.65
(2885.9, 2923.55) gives 1.65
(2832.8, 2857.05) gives 1.61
